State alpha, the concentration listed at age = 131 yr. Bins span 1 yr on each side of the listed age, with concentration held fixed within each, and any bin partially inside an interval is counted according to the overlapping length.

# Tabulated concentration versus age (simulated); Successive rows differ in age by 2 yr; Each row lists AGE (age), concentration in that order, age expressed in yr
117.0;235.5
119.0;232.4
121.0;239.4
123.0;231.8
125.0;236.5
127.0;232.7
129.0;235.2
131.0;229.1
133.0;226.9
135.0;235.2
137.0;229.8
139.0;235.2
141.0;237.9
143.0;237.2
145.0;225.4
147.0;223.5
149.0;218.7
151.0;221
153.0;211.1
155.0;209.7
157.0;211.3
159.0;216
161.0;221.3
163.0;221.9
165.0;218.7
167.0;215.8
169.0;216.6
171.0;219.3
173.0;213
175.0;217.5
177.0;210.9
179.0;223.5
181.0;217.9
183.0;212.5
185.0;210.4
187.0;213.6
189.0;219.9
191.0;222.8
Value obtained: 229.1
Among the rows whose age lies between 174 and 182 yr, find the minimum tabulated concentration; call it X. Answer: 210.9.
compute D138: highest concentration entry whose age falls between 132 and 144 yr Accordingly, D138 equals 237.9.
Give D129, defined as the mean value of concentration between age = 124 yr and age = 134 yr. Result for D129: 232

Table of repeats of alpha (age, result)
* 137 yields 229.8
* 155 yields 209.7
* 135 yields 235.2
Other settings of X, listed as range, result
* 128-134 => 226.9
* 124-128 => 232.7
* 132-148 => 223.5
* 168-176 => 213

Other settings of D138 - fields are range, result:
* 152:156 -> 211.1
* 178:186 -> 223.5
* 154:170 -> 221.9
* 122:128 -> 236.5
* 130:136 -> 235.2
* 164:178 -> 219.3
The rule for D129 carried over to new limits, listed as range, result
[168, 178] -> 215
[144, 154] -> 220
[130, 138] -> 230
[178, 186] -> 216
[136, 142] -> 234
